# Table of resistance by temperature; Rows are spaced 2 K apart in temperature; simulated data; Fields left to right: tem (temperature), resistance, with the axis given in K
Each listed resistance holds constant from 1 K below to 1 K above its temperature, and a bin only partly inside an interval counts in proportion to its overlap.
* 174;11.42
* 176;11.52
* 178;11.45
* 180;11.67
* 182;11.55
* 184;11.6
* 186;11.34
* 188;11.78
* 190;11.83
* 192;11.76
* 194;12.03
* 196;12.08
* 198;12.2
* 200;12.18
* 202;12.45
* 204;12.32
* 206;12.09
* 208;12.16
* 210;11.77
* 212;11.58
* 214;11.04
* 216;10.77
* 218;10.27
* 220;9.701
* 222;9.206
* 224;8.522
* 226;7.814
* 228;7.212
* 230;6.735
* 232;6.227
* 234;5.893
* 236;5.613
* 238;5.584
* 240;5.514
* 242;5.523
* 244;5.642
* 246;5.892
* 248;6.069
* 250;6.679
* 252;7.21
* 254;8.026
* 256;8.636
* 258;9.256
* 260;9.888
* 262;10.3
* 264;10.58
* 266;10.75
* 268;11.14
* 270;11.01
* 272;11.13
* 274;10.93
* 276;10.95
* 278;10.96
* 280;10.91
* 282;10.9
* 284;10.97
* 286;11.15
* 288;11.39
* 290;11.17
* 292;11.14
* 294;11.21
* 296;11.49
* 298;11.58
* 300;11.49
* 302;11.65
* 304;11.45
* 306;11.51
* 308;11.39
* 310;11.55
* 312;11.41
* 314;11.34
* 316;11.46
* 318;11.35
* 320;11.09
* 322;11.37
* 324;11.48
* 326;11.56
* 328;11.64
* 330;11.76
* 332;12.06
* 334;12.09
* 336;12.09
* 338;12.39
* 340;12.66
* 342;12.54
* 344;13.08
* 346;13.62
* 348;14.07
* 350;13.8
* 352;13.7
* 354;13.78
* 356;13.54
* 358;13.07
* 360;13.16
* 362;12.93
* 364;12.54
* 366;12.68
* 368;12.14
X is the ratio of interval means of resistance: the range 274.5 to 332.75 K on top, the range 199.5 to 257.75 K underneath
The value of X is 1.33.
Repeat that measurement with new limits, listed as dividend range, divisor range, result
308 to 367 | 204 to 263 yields 1.48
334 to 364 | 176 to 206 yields 1.11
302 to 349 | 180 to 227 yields 1.06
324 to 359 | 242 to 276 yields 1.43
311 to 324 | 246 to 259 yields 1.51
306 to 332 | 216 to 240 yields 1.51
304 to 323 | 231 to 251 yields 1.94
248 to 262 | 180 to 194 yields 0.71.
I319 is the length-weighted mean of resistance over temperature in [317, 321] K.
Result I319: 11.2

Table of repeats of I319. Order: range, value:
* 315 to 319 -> 11.4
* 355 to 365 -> 13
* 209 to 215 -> 11.5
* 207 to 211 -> 12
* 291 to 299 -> 11.4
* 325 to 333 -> 11.8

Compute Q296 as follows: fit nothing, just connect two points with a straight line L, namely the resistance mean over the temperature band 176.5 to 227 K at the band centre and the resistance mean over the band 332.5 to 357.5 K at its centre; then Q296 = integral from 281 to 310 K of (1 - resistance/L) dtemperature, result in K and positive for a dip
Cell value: 2.6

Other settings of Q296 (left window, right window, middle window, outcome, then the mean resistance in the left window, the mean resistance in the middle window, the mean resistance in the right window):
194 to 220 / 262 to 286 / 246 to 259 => 4.2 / 11.7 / 7.51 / 10.9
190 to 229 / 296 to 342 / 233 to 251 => 8.6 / 10.9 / 5.82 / 11.7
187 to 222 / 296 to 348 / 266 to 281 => 1.0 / 11.6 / 11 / 11.9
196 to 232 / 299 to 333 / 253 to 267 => 1.6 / 10.4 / 9.63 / 11.5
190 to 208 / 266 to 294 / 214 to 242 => 9.8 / 12.1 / 7.67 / 11.1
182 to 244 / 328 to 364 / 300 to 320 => 1.0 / 9.79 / 11.4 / 12.9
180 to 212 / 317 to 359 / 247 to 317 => 10.0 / 11.9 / 10.5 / 12.5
